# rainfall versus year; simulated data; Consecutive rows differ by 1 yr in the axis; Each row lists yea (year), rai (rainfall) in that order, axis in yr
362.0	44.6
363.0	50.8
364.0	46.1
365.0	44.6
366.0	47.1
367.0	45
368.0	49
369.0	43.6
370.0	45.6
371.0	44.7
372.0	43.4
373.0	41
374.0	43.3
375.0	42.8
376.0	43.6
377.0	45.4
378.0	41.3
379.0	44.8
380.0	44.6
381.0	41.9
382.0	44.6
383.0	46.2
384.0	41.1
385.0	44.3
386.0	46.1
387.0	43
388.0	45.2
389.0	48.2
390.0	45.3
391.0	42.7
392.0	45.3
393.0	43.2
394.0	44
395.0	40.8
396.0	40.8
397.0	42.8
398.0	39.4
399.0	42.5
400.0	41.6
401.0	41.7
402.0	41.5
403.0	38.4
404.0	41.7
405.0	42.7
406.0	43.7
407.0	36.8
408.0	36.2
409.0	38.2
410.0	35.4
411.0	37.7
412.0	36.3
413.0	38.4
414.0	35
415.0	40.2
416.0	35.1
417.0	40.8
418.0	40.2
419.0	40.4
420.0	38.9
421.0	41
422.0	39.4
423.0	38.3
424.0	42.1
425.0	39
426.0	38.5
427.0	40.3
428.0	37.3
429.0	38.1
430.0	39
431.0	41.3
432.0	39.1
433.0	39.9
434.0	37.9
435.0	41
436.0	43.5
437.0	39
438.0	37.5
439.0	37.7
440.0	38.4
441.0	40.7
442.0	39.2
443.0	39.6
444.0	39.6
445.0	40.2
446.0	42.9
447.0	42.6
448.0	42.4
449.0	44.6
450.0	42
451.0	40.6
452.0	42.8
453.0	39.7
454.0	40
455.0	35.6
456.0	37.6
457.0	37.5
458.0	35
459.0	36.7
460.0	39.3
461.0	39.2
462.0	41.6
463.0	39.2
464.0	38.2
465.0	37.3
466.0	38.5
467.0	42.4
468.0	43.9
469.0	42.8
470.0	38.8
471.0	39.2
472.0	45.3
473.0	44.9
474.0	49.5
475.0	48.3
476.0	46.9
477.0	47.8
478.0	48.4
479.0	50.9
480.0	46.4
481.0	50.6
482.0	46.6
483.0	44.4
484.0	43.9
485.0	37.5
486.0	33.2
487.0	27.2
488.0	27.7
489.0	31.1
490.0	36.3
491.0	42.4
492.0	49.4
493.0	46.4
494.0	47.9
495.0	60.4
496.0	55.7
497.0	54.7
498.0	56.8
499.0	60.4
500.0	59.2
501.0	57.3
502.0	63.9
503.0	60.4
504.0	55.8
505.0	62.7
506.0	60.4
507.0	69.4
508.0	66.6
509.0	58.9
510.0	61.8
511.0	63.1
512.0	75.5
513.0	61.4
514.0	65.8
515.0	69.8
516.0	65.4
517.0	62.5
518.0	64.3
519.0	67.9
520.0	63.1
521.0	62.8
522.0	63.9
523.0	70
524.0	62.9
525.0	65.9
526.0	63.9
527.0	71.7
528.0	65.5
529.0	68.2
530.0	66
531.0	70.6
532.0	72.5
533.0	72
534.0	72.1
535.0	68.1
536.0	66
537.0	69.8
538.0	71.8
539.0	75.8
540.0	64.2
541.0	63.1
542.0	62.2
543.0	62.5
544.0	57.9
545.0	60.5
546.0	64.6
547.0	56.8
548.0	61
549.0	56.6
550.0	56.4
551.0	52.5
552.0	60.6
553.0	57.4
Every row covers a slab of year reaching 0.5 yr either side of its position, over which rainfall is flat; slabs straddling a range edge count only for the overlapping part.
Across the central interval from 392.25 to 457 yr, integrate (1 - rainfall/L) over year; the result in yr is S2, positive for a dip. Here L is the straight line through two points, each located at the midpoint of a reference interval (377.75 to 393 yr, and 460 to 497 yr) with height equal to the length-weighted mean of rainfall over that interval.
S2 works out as 5.8 yr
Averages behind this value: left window 44.3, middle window 39.9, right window 43.2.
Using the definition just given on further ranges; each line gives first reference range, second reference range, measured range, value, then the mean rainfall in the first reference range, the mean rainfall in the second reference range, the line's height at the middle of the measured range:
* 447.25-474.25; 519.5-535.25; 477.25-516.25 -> 1.65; 40.5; 67.4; 55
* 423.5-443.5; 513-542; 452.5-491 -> 7.43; 39.5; 67.2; 50.7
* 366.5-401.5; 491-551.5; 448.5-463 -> 3.85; 43.7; 62.9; 53.7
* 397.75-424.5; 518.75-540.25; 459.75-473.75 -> 3.16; 39.4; 68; 52.8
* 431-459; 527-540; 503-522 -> -0.48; 39.8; 69.7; 62.6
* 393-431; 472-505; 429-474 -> 3.88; 39.6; 48.1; 44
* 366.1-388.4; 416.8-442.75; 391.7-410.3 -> 0.53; 44.2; 39.5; 42.1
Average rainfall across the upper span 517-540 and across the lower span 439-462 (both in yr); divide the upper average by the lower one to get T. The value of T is 1.7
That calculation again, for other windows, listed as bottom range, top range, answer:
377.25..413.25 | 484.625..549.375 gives 1.44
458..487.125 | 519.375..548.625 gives 1.56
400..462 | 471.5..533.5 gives 1.43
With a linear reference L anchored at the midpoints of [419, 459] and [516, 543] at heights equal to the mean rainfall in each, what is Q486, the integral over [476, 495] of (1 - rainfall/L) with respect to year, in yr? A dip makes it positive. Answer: 3.9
